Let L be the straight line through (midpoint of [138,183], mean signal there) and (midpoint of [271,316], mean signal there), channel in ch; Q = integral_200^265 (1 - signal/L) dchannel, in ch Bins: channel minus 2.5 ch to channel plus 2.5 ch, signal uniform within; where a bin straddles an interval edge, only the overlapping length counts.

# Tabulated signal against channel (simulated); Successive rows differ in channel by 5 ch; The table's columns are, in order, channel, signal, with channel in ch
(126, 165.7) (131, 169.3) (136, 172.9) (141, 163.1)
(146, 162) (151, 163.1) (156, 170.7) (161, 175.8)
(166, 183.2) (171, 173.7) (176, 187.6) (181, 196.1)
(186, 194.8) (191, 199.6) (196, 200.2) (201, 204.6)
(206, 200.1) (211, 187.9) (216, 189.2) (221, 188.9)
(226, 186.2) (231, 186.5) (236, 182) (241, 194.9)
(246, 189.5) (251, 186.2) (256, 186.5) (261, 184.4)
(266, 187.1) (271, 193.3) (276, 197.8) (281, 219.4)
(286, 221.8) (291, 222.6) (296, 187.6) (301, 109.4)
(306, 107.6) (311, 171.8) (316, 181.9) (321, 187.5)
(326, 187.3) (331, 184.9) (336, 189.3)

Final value -4.18 ch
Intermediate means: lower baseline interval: 175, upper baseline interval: 181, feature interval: 189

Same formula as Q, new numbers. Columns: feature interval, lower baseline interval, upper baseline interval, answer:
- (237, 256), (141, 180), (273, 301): 0.3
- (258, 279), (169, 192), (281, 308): -1.5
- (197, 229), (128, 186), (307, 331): -3.1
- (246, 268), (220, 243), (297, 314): -2.2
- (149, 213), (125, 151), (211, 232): -3.7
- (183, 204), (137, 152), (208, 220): -2.1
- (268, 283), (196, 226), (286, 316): -2.4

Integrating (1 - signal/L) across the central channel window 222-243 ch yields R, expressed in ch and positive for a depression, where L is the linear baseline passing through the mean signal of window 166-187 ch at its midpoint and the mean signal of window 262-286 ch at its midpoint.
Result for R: 0.8 ch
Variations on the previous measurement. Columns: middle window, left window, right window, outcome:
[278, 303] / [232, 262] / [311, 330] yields -1.17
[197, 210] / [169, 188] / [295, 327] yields -1.25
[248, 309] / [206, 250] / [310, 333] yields 0.76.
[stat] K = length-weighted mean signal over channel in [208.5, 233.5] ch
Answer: 188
